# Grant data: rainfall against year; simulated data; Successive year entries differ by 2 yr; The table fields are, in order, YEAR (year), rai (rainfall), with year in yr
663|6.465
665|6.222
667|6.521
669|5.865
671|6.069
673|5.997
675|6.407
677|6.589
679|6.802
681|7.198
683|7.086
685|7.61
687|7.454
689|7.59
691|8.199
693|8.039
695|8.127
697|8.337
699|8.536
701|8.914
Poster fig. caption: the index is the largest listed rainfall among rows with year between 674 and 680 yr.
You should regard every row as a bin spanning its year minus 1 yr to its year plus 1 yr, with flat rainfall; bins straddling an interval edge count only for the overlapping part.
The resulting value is 6.802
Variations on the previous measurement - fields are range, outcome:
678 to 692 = 8.199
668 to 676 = 6.407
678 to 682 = 7.198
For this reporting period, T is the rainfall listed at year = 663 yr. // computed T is 6.465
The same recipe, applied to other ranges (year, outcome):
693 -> 8.039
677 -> 6.589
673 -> 5.997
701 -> 8.914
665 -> 6.222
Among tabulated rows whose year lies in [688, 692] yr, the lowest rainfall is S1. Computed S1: 7.59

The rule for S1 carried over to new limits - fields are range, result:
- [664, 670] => 5.865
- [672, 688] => 5.997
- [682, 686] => 7.086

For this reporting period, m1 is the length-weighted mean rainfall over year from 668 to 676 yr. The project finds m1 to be 6.08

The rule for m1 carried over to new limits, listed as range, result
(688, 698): 8.06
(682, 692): 7.59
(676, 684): 6.92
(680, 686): 7.3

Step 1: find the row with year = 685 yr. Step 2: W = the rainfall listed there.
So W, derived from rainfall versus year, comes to 7.61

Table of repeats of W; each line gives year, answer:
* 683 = 7.086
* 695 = 8.127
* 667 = 6.521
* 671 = 6.069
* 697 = 8.337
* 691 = 8.199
